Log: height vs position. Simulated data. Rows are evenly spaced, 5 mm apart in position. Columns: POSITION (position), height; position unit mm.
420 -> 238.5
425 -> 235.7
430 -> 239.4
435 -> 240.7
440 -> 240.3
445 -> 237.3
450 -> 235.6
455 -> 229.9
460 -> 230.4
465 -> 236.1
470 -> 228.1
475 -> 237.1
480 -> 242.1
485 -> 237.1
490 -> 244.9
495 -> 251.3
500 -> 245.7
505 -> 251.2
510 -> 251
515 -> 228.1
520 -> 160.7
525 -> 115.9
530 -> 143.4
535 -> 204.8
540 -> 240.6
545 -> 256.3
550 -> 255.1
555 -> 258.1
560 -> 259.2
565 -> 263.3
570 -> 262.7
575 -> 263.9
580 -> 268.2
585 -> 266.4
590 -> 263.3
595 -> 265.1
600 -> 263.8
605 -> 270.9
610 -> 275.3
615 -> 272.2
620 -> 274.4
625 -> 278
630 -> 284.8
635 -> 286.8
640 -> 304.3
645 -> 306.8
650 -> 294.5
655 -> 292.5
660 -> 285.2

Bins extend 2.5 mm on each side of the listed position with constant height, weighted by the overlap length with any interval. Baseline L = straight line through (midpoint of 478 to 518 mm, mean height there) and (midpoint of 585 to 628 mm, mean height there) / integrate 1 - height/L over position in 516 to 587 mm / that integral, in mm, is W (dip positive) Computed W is 7.6 mm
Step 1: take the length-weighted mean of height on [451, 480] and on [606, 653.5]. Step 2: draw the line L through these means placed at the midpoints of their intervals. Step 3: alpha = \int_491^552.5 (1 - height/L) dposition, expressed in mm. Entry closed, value 8.2 mm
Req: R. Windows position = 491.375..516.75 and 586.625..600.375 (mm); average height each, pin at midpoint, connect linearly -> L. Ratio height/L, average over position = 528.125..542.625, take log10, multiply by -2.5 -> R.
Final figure 0.258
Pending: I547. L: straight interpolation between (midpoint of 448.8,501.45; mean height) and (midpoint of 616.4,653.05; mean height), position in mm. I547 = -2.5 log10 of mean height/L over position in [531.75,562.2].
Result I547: 0.08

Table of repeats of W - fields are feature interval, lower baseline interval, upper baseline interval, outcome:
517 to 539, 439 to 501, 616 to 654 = 8.0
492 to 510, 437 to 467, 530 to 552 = -1.4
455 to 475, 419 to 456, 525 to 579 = 0.4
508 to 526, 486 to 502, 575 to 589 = 4.2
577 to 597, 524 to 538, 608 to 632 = -2.7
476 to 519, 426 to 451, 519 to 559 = -3.9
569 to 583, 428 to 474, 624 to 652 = 0.5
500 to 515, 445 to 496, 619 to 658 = 0.1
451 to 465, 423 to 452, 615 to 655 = 0.7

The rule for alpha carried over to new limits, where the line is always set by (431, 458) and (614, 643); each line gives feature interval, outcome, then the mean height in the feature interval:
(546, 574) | 0.7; 260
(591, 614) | 0.7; 269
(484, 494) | 0.2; 243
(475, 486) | 0.3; 239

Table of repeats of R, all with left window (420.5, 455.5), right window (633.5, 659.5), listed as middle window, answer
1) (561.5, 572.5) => 0.05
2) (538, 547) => 0.08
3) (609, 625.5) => 0.05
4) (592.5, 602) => 0.07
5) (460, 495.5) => 0.05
